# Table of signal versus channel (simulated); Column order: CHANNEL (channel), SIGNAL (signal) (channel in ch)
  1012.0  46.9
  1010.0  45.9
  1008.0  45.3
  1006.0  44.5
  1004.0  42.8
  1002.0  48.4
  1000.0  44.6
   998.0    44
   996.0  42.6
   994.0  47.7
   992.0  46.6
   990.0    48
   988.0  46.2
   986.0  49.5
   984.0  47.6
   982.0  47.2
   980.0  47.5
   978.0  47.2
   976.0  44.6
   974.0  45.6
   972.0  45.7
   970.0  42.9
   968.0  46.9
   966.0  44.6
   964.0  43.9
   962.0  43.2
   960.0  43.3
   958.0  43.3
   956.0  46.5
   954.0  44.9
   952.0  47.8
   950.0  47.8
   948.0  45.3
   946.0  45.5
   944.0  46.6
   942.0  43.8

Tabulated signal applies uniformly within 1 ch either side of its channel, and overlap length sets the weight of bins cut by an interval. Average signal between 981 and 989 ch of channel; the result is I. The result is 47.6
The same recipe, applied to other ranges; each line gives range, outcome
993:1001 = 44.7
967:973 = 45.2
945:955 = 46.3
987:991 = 47.1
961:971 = 44.3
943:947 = 46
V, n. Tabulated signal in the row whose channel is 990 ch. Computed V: 48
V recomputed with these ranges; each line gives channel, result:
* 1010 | 45.9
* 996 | 42.6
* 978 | 47.2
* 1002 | 48.4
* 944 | 46.6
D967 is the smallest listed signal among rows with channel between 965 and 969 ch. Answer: 44.6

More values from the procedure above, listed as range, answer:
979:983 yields 47.2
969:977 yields 42.9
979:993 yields 46.2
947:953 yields 45.3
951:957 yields 44.9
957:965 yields 43.2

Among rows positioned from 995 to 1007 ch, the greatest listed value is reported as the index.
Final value 48.4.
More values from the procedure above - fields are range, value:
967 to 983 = 47.5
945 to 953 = 47.8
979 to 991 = 49.5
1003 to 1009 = 45.3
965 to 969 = 46.9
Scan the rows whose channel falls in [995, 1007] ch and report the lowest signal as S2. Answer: 42.6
